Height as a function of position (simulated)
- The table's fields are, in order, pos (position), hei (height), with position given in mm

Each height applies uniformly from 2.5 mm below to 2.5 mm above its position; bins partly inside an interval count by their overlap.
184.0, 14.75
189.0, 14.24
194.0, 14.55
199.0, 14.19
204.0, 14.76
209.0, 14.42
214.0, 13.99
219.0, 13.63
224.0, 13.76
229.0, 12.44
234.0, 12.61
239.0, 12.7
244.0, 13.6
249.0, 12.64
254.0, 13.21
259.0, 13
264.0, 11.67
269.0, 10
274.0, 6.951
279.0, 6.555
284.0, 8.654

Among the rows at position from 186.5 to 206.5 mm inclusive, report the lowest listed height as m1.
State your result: 14.19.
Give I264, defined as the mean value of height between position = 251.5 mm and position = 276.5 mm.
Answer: 11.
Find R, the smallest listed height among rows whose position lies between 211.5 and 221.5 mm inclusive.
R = 13.63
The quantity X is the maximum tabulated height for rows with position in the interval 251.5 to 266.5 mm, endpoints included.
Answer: 13.21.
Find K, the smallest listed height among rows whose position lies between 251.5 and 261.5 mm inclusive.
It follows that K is 13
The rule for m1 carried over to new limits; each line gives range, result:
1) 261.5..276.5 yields 6.951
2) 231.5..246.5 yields 12.61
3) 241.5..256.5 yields 12.64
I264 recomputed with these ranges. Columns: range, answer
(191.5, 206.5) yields 14.5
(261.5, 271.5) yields 10.8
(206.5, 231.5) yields 13.6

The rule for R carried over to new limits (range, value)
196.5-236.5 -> 12.44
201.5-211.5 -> 14.42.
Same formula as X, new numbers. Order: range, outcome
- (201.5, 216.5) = 14.76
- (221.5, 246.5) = 13.76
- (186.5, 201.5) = 14.55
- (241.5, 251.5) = 13.6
